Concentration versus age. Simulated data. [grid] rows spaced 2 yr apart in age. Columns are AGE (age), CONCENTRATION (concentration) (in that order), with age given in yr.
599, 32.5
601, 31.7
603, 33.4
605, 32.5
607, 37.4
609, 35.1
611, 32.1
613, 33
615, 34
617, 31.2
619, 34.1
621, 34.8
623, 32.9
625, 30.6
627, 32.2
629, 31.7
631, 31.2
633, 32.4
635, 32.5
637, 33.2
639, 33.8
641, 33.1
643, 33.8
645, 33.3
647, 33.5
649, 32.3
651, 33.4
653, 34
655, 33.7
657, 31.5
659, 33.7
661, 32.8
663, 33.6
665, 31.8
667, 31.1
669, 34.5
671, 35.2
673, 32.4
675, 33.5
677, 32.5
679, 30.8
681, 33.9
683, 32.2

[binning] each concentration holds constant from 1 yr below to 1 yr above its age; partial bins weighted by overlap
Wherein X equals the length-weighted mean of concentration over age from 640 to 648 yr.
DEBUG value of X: 33.4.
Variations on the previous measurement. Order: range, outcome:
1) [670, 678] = 33.4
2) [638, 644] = 33.6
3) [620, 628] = 32.6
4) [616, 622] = 33.4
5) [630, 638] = 32.3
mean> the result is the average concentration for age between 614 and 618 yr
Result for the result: 32.6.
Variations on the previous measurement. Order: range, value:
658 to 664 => 33.4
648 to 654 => 33.2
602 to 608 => 34.4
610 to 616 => 33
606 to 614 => 34.4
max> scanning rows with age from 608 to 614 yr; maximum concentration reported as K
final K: 35.1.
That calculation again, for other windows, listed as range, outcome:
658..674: 35.2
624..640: 33.8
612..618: 34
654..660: 33.7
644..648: 33.5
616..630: 34.8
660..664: 33.6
